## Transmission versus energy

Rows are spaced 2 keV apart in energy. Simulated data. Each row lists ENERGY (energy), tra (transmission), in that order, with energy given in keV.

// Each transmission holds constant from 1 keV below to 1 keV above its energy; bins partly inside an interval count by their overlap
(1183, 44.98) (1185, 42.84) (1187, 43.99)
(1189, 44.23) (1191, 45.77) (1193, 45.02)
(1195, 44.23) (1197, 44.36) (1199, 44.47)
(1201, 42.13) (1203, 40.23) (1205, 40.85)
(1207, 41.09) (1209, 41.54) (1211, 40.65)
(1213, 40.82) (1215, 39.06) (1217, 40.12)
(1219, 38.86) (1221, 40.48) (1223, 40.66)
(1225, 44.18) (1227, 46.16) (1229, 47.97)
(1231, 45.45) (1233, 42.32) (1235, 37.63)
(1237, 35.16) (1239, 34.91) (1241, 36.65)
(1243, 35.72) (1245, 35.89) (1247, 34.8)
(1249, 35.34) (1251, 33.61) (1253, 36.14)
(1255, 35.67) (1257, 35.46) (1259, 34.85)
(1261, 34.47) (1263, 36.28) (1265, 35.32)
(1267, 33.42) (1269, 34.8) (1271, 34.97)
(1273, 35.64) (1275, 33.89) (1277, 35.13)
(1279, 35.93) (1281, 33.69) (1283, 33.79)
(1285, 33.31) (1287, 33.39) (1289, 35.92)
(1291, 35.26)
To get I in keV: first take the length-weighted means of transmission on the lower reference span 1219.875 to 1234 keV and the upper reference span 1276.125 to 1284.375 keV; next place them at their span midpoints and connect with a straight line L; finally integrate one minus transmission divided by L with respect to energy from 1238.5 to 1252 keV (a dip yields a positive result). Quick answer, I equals 1.8 keV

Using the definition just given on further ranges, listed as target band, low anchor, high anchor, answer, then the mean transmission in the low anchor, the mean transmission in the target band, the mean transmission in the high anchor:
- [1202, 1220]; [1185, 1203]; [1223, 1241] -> 1.0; 44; 40.4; 41.4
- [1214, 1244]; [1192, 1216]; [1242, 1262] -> -1.5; 42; 40.4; 35.2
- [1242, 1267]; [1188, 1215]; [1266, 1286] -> 1.1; 42.6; 35.2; 34.5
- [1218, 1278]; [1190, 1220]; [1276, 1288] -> 0.4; 41.9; 37.4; 34.2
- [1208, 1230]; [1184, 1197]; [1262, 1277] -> -0.5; 44.3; 41.9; 34.9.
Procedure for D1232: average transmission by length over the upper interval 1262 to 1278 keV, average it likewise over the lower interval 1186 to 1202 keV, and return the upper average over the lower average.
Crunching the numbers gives 0.8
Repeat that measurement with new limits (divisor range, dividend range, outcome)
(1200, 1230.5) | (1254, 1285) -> 0.84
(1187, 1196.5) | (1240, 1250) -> 0.80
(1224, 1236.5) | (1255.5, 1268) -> 0.80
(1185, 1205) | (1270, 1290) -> 0.79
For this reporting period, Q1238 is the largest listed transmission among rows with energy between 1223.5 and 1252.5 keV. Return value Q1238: 47.97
